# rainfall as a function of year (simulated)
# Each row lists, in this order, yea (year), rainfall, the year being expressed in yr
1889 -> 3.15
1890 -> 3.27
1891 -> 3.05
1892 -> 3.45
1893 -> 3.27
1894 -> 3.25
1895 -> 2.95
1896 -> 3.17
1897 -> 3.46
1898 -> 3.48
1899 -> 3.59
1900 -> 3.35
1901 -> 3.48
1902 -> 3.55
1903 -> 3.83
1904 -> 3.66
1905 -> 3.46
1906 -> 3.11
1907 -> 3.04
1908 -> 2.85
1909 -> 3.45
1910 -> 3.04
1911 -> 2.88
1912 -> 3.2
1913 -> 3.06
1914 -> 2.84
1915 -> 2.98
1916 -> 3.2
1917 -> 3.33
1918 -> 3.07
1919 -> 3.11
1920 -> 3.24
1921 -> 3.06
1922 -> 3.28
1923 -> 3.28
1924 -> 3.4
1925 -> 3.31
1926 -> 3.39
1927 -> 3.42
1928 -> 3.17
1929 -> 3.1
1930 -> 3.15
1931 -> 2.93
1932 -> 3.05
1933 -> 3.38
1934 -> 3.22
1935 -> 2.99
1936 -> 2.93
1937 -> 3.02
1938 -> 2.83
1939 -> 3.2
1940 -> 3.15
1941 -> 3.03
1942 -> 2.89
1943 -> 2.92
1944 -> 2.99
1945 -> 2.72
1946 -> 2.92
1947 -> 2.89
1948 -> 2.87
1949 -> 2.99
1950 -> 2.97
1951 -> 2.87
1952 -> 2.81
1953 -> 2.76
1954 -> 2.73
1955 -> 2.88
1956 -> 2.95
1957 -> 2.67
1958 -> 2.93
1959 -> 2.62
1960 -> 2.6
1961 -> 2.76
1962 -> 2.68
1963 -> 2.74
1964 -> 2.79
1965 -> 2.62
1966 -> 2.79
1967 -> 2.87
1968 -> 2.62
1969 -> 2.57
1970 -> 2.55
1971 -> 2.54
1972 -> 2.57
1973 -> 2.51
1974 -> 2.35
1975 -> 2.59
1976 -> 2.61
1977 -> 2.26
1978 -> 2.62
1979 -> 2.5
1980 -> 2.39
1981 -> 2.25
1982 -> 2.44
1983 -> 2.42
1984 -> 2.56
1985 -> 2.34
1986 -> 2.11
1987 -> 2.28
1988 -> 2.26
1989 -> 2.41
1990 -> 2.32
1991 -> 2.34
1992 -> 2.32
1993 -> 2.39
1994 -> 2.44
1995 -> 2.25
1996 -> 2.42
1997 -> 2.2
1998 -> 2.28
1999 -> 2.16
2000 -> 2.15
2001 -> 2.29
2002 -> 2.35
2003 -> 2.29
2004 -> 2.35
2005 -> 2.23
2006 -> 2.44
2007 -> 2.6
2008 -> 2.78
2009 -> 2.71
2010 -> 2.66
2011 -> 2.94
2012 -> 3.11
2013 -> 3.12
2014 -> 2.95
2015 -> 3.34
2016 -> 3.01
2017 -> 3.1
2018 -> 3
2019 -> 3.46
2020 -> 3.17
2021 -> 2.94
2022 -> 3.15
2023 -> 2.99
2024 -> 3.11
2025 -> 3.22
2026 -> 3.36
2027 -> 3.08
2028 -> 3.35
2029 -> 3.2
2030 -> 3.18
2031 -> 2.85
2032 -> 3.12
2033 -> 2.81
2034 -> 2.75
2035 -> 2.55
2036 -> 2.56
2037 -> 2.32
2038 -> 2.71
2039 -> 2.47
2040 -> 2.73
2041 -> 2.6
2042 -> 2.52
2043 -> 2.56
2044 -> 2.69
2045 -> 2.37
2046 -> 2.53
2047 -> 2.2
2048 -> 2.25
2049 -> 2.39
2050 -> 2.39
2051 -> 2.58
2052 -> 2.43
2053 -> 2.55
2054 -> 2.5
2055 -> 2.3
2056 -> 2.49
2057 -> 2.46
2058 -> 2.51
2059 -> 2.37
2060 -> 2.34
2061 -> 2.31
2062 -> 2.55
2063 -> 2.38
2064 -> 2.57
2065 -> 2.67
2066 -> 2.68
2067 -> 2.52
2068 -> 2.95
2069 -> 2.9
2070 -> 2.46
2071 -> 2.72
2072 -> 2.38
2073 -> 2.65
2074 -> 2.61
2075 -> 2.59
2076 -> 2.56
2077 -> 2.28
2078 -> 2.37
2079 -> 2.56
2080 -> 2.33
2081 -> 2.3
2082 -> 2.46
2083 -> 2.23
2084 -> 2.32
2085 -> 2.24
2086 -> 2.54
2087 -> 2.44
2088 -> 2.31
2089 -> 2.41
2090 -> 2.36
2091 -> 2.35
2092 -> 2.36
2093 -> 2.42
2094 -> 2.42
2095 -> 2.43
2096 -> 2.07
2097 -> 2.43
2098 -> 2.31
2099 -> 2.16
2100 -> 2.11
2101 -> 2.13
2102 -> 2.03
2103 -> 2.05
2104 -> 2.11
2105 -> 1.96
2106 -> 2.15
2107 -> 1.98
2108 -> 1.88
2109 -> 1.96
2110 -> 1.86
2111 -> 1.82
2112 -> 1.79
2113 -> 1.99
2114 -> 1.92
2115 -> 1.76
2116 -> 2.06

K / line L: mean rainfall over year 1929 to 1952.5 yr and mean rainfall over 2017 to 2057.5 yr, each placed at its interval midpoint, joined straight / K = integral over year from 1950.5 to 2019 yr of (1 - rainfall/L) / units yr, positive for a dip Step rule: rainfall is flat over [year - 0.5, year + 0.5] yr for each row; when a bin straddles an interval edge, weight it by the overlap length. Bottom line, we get 7.0 yr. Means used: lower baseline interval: 2.99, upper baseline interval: 2.75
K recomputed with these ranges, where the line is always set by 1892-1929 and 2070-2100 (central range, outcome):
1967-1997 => 4.95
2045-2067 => 0.77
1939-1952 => 0.61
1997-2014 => 1.55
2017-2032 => -2.51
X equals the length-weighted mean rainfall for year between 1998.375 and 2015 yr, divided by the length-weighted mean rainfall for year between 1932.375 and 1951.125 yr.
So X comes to 0.9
